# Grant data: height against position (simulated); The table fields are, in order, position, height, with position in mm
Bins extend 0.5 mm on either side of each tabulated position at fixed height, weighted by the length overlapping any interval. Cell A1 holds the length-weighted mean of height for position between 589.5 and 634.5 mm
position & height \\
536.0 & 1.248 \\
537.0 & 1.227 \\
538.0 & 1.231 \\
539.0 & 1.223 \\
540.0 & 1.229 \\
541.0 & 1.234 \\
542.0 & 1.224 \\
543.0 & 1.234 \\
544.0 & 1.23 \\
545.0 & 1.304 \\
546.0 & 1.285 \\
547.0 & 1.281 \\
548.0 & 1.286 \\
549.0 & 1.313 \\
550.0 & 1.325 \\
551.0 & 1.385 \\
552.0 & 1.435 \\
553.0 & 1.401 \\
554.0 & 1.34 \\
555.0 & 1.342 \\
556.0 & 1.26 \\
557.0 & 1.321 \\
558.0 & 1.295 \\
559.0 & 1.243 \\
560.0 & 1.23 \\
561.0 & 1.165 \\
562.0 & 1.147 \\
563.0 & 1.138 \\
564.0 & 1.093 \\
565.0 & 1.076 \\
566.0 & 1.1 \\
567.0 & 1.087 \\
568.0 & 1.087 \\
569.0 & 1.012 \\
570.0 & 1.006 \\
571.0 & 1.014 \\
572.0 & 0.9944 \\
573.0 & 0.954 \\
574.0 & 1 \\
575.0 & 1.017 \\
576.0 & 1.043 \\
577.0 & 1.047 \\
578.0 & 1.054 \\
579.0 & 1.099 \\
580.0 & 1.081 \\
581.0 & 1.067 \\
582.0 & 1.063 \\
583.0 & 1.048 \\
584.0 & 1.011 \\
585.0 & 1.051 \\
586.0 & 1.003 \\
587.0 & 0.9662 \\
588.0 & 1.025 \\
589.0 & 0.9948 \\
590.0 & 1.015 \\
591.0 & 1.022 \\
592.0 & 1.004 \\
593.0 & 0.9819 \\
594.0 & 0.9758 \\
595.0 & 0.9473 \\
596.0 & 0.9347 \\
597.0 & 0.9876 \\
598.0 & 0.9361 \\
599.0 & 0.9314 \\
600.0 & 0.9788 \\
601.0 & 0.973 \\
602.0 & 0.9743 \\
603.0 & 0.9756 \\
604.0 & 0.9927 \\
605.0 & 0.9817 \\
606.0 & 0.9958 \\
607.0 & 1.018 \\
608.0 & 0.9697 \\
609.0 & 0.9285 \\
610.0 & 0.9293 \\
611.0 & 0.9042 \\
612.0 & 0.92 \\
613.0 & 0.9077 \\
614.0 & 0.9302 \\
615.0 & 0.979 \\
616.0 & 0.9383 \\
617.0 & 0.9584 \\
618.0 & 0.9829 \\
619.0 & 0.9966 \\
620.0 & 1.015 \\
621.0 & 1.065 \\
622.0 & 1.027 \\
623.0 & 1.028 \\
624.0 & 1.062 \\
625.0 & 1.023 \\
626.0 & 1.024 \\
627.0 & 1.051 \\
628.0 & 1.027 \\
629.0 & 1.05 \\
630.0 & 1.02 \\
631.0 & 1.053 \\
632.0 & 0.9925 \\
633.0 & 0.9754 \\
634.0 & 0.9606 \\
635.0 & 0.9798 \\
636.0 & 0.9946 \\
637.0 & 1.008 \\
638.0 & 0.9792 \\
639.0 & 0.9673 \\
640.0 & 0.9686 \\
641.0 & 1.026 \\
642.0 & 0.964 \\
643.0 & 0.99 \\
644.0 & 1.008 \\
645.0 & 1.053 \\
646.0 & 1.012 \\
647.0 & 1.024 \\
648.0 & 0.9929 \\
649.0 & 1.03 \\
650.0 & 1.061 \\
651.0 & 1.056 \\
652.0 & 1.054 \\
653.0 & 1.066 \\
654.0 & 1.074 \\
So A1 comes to 0.985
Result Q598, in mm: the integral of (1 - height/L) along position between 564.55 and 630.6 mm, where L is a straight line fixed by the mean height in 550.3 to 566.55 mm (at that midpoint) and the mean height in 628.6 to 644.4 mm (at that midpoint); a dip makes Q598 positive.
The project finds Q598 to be 6.80 mm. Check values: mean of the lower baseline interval 1.25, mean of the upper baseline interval 0.996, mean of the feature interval 1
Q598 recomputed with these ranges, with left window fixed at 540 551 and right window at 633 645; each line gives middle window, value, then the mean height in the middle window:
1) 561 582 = 2.40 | 1.06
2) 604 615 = 1.29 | 0.952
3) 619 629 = 0.00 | 1.03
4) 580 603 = 2.79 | 0.996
